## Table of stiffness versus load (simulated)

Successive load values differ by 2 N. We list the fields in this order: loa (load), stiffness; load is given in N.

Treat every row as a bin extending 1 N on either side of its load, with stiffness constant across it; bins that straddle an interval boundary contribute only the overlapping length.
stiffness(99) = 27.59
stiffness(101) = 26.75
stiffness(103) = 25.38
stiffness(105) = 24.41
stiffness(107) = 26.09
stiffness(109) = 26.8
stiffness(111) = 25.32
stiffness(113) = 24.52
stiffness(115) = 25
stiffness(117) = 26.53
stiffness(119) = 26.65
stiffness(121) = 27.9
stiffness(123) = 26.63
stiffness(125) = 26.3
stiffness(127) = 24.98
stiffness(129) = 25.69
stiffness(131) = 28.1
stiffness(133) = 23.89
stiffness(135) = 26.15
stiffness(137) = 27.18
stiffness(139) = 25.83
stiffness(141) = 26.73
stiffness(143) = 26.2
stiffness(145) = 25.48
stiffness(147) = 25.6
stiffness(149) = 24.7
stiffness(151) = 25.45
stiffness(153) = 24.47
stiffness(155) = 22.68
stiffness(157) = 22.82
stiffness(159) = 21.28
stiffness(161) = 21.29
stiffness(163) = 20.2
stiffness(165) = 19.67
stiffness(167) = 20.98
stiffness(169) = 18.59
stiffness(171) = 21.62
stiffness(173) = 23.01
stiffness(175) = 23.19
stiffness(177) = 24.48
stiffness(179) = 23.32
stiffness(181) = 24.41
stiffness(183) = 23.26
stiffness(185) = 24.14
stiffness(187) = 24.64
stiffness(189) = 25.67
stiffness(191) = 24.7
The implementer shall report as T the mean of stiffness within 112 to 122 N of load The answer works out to 26.1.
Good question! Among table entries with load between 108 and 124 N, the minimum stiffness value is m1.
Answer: 24.52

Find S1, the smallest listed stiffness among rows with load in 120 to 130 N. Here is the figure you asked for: 24.98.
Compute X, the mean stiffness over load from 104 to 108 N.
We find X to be 25.2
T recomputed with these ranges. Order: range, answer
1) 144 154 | 25.1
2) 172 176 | 23.1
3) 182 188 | 24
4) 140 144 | 26.5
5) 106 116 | 25.5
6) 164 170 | 19.7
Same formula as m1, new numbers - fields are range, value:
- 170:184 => 21.62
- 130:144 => 23.89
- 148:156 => 22.68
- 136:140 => 25.83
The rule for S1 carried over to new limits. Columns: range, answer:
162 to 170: 18.59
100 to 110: 24.41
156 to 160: 21.28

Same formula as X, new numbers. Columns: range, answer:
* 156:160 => 22.1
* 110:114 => 24.9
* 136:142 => 26.6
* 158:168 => 20.7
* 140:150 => 25.7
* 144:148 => 25.5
